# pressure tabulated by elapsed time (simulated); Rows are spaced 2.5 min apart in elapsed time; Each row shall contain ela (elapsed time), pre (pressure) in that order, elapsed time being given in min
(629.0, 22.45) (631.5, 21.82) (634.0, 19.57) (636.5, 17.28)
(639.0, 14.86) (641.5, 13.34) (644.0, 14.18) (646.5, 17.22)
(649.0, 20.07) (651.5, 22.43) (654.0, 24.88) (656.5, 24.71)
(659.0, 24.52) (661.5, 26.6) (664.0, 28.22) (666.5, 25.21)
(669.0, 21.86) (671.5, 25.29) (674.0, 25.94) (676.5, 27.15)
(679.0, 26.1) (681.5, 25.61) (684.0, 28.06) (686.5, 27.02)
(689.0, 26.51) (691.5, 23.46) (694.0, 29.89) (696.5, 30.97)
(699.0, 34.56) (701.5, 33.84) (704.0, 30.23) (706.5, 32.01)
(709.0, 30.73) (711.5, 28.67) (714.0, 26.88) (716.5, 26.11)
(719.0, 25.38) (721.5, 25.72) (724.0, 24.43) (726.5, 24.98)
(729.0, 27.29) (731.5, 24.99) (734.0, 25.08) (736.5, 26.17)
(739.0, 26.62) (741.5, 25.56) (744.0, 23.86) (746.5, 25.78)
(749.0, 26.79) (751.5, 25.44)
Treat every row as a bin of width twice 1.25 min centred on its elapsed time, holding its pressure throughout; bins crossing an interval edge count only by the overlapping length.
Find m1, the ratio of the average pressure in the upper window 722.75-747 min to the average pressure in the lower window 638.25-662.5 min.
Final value 1.25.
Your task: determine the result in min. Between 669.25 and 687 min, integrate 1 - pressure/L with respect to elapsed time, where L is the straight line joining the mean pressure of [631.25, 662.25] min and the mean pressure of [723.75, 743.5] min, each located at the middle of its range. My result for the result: -3.4 min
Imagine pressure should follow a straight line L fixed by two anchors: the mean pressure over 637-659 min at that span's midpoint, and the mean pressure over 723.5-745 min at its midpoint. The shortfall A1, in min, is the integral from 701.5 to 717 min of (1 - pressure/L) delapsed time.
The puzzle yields -3.9 min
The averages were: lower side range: 19.2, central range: 29.6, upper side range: 25.5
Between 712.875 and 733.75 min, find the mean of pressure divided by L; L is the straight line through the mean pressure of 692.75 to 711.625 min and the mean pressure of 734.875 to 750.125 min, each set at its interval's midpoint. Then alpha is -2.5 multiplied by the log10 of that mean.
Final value 0.11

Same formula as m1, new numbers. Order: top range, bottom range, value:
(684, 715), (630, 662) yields 1.48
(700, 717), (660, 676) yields 1.17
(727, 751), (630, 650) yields 1.49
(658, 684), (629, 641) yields 1.39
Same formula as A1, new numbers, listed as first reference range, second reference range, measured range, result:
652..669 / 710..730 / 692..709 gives -3.6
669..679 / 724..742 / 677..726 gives -4.8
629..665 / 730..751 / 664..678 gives -2.2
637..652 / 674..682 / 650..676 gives -3.7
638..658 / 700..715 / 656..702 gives -3.9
